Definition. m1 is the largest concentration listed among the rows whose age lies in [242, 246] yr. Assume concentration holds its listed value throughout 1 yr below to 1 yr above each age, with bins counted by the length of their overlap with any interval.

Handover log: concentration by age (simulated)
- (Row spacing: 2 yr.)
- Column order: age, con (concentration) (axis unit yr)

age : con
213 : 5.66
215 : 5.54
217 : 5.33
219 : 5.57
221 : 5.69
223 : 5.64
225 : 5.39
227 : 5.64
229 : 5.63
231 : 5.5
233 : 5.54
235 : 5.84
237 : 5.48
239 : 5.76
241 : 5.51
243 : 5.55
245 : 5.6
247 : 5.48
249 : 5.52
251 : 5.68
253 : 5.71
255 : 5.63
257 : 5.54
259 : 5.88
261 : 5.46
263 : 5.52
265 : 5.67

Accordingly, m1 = 5.6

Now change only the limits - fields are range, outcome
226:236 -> 5.84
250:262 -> 5.88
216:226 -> 5.69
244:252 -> 5.68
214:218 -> 5.54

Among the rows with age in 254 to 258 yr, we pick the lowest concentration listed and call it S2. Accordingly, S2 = 5.54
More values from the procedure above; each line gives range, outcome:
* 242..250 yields 5.48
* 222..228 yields 5.39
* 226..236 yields 5.5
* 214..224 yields 5.33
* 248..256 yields 5.52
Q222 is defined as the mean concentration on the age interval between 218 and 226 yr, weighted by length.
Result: 5.57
